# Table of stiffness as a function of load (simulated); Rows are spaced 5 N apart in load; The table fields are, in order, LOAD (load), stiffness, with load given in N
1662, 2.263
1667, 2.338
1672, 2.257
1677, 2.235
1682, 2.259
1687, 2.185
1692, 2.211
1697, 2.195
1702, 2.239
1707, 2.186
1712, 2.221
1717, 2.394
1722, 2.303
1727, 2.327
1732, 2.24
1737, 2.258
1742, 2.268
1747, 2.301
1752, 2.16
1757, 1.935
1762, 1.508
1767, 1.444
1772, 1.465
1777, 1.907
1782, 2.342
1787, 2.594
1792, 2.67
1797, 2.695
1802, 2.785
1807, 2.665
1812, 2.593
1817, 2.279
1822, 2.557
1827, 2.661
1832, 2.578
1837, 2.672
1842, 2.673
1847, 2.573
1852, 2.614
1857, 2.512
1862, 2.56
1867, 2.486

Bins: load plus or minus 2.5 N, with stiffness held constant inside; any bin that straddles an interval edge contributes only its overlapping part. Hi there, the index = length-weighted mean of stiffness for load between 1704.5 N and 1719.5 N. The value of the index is 2.27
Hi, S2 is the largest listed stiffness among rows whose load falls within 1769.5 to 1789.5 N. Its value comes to 2.594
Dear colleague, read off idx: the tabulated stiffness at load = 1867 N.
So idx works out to 2.486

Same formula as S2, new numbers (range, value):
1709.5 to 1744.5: 2.394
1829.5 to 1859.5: 2.673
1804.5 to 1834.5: 2.665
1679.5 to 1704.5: 2.259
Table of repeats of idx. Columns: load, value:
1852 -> 2.614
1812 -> 2.593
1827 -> 2.661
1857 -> 2.512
